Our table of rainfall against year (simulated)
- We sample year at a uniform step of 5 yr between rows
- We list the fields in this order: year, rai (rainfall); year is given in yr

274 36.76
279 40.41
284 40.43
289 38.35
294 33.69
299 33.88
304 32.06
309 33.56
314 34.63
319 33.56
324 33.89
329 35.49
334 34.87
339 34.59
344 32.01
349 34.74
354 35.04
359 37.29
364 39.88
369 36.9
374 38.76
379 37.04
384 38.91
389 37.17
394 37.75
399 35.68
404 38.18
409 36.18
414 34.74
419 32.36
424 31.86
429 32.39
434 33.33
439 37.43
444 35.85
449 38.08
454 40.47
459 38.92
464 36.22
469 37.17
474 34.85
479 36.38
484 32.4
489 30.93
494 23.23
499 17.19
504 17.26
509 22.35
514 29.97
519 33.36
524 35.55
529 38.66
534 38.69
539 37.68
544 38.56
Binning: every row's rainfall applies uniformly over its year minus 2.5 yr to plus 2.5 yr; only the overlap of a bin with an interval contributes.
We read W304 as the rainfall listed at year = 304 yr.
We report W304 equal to 32.06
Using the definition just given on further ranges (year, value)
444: 35.85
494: 23.23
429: 32.39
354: 35.04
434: 33.33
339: 34.59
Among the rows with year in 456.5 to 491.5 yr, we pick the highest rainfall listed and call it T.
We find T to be 38.92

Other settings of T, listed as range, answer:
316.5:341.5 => 35.49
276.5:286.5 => 40.43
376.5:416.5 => 38.91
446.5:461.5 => 40.47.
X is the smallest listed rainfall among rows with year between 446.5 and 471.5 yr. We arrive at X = 36.22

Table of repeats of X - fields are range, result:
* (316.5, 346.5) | 32.01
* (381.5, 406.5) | 35.68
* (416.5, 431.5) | 31.86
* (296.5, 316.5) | 32.06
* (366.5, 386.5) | 36.9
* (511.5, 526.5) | 29.97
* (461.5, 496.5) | 23.23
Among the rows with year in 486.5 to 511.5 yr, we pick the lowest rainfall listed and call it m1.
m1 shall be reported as 17.19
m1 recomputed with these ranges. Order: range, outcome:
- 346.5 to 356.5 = 34.74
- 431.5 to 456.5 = 33.33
